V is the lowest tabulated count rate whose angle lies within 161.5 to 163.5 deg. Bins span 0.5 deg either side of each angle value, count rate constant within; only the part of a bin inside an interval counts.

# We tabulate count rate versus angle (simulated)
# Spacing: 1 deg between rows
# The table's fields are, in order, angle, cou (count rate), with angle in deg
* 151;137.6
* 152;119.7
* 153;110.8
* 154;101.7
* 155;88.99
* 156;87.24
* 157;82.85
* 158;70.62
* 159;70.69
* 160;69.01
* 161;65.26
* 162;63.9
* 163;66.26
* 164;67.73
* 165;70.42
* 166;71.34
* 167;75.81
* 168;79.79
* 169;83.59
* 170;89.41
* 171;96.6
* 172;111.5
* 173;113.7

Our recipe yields 63.9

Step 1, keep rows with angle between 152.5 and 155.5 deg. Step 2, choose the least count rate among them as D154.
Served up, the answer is 88.99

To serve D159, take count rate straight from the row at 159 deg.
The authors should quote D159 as 70.69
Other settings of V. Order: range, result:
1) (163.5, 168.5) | 67.73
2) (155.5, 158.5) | 70.62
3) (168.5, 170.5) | 83.59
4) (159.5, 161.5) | 65.26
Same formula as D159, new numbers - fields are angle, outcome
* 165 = 70.42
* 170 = 89.41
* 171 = 96.6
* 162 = 63.9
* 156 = 87.24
